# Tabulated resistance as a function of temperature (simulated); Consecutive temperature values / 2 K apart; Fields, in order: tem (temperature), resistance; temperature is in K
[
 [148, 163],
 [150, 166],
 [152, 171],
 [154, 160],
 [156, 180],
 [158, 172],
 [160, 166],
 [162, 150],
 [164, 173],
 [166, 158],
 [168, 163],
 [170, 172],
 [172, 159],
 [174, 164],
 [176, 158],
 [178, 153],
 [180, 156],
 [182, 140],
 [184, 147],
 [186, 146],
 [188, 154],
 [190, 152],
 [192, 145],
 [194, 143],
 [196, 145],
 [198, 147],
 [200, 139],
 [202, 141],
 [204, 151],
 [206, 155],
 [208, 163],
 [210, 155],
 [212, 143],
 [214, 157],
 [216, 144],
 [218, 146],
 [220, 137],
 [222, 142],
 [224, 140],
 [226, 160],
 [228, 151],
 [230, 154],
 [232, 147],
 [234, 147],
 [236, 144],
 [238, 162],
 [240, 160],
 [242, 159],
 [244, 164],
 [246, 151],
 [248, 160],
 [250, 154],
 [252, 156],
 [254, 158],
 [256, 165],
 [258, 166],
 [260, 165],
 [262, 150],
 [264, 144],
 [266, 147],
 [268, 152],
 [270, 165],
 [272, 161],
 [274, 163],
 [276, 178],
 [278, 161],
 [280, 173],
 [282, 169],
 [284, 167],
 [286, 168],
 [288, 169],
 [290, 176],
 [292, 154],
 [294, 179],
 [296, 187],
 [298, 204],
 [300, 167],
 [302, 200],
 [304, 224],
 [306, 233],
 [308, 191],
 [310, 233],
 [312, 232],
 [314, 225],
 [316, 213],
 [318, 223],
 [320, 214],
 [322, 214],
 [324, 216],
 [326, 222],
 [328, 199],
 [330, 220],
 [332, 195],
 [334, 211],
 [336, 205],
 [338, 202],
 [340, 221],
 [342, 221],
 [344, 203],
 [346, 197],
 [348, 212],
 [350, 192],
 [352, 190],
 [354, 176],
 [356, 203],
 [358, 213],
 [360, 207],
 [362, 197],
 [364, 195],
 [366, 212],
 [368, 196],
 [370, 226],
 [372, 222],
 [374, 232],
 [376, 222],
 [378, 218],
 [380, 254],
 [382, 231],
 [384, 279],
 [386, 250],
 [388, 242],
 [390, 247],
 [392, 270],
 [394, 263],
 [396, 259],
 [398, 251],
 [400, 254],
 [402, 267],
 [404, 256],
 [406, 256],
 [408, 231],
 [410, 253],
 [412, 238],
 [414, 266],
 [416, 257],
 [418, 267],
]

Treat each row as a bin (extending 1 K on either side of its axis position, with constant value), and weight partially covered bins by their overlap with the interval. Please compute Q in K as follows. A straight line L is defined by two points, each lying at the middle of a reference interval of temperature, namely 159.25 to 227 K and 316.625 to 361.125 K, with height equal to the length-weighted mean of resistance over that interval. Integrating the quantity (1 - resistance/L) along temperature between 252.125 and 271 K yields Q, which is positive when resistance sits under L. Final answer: 2.22 K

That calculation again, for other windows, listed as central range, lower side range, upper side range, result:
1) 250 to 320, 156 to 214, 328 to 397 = 4.3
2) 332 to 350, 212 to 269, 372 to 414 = 0.7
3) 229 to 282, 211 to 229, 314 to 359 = 2.2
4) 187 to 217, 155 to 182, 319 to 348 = 4.0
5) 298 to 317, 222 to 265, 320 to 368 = -2.6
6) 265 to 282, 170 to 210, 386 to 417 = 2.6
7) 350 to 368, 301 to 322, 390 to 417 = 3.0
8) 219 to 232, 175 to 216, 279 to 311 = 1.1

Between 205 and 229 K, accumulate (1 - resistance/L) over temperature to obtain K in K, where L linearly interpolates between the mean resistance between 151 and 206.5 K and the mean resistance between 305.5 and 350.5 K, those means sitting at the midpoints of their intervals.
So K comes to 2.9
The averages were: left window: 156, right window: 213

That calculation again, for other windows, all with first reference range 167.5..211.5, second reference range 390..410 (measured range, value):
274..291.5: 2.5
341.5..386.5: 4.5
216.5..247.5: 3.9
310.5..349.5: 1.4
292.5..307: 0.6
